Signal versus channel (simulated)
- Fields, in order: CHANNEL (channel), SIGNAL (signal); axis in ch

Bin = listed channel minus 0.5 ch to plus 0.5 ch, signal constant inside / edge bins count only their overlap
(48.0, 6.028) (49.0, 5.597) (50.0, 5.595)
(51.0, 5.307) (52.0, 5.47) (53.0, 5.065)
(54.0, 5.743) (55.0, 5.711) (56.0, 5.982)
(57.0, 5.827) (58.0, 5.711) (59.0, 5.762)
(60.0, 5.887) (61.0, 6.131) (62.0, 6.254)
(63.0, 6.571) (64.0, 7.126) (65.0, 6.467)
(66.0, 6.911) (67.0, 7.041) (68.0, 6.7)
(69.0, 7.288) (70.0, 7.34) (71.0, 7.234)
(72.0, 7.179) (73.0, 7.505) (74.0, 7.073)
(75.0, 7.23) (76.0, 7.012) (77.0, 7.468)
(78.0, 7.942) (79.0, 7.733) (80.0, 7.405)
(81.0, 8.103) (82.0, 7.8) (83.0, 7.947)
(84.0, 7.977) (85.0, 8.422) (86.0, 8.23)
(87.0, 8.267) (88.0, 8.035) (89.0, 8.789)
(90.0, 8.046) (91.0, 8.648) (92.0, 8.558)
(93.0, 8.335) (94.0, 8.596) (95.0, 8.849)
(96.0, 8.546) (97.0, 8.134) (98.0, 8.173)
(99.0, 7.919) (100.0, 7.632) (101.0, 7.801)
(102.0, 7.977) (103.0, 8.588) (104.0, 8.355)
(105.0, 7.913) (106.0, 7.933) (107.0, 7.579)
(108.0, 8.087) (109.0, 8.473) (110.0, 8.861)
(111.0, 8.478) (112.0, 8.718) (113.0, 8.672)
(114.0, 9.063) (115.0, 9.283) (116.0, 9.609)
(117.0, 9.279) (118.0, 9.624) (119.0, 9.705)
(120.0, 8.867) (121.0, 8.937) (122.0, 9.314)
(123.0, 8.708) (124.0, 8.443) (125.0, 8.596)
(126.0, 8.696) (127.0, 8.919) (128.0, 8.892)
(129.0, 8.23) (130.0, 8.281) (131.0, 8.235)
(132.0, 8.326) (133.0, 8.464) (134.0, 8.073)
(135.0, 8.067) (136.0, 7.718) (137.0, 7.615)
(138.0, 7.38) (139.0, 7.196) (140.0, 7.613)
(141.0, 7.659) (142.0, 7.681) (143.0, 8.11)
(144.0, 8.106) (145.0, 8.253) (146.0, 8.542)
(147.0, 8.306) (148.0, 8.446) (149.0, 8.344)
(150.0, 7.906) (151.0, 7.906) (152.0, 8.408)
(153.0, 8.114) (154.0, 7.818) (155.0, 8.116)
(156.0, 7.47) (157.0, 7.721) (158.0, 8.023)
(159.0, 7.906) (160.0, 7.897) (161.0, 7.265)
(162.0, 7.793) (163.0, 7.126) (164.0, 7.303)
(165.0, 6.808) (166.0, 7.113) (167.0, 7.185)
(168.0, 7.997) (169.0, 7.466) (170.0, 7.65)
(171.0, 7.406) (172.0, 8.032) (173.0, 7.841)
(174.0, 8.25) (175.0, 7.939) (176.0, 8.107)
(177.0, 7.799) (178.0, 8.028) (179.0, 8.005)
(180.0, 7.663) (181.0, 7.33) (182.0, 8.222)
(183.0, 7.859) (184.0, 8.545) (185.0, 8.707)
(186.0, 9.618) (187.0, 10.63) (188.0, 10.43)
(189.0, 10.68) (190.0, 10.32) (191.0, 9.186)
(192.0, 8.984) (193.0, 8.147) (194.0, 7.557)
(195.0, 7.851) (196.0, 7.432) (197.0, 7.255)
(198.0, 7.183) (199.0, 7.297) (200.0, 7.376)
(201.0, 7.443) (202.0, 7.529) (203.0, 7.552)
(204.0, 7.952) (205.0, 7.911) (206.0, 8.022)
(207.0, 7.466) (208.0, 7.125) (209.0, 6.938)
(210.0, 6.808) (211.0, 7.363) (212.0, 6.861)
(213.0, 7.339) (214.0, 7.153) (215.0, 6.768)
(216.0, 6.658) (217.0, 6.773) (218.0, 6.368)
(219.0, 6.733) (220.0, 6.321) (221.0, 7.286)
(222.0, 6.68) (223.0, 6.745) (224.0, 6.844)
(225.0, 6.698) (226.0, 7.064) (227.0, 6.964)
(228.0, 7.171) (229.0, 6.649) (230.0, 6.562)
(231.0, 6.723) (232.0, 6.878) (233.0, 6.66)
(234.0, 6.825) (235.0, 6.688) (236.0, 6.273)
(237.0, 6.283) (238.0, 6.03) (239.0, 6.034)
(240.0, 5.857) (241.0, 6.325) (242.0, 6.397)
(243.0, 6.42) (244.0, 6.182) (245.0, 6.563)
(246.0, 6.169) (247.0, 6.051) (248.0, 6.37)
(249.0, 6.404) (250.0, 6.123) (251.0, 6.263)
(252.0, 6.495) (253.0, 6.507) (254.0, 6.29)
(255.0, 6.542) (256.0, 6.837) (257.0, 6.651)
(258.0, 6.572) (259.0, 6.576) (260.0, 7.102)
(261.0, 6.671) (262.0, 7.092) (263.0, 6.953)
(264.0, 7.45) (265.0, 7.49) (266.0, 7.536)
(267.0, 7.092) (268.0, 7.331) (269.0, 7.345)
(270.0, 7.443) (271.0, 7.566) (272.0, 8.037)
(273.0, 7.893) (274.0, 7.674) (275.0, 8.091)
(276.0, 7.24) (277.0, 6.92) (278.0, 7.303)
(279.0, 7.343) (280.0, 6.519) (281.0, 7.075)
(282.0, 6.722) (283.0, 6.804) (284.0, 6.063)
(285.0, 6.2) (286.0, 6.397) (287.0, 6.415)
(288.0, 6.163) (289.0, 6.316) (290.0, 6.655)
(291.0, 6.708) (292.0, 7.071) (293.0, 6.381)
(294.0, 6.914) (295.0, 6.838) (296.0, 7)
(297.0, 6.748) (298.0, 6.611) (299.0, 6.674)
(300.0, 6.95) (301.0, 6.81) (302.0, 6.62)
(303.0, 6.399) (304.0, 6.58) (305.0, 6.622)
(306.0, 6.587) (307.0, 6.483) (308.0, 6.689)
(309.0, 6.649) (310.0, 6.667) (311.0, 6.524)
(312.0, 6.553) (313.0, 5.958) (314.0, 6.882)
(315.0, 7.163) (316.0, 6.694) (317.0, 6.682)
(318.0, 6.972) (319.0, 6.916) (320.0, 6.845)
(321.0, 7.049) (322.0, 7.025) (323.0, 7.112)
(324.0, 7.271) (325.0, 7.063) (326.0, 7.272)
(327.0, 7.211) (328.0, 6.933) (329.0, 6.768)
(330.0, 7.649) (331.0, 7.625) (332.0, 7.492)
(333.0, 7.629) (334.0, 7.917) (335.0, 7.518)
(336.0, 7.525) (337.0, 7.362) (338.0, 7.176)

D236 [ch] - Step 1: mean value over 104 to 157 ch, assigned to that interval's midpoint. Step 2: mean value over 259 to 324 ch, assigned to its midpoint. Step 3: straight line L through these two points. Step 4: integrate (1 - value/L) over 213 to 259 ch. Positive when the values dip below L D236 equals 5.2 ch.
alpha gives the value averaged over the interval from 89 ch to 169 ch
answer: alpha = 8.22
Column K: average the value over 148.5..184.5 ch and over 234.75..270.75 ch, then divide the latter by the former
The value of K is 0.85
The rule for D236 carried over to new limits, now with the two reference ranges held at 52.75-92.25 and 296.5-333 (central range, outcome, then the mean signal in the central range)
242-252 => 0.9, 6.3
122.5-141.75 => -2.9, 8.16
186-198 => -3.2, 8.91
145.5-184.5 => -4.4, 7.84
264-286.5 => -0.9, 7.19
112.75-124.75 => -3.4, 9.12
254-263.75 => 0.2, 6.77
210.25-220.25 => 0.2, 6.85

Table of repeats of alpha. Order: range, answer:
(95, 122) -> 8.57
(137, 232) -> 7.71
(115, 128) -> 9.06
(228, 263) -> 6.49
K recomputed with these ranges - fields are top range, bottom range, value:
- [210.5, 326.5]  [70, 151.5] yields 0.82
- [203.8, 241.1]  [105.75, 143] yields 0.81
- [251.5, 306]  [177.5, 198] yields 0.80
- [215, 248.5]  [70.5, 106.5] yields 0.82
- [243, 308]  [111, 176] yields 0.83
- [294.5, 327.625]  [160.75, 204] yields 0.84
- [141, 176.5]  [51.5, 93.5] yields 1.10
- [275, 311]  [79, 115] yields 0.81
